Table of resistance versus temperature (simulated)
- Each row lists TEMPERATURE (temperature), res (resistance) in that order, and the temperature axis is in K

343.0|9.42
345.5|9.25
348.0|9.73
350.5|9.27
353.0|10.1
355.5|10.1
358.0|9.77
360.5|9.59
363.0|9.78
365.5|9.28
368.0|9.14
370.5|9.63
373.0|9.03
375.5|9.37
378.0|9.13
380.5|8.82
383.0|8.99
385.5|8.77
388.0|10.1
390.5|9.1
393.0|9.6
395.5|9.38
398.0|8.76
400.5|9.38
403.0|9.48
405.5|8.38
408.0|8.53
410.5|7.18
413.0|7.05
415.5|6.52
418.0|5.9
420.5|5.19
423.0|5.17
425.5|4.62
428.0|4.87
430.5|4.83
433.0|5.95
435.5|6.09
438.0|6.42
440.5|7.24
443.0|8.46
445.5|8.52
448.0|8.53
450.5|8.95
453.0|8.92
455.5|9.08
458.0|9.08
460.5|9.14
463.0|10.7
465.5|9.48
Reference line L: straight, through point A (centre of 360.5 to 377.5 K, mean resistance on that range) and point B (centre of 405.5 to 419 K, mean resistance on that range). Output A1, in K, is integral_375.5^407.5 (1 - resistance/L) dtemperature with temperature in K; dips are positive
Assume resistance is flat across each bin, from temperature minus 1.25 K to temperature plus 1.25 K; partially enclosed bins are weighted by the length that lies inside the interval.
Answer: -3.66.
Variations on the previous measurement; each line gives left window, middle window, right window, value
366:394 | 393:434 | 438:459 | 8.55 K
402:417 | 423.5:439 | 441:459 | 5.36 K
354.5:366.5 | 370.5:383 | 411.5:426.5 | -0.75 K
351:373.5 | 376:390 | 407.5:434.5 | -1.48 K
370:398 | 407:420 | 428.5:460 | 2.40 K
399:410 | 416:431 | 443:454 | 6.13 K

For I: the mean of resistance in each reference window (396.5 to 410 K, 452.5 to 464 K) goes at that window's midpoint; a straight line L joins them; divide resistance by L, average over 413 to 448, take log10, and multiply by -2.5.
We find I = 0.41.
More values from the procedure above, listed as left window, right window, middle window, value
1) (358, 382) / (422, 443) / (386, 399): -0.16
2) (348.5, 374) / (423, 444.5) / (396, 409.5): -0.18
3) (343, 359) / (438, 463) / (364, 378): 0.02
